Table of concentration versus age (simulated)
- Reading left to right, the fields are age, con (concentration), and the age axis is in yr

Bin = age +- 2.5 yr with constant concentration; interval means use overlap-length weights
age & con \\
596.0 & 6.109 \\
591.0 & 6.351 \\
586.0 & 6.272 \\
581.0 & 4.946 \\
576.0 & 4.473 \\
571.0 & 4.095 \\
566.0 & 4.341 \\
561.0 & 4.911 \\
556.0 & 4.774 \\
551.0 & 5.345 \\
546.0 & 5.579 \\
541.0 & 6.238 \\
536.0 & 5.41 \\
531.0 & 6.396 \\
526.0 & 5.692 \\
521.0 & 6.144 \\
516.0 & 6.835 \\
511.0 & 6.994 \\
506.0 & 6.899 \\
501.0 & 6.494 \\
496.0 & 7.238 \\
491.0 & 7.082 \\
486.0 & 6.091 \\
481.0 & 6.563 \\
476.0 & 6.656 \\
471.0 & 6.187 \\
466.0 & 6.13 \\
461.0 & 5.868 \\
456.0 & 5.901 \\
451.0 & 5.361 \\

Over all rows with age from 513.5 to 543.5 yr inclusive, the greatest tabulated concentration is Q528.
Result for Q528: 6.835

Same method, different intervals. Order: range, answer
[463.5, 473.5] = 6.187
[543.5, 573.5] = 5.579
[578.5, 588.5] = 6.272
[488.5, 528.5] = 7.238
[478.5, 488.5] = 6.563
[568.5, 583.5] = 4.946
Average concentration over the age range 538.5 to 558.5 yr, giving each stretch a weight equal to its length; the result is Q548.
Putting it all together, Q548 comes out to 5.48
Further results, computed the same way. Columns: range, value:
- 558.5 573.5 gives 4.45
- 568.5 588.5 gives 4.95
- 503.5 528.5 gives 6.51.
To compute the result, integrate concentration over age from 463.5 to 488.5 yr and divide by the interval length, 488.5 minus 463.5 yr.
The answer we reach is 6.33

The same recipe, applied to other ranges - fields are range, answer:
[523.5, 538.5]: 5.83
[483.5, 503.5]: 6.73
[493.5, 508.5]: 6.88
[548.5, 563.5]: 5.01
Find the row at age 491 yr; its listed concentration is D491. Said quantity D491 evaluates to 7.082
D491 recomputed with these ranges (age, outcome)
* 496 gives 7.238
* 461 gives 5.868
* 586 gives 6.272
